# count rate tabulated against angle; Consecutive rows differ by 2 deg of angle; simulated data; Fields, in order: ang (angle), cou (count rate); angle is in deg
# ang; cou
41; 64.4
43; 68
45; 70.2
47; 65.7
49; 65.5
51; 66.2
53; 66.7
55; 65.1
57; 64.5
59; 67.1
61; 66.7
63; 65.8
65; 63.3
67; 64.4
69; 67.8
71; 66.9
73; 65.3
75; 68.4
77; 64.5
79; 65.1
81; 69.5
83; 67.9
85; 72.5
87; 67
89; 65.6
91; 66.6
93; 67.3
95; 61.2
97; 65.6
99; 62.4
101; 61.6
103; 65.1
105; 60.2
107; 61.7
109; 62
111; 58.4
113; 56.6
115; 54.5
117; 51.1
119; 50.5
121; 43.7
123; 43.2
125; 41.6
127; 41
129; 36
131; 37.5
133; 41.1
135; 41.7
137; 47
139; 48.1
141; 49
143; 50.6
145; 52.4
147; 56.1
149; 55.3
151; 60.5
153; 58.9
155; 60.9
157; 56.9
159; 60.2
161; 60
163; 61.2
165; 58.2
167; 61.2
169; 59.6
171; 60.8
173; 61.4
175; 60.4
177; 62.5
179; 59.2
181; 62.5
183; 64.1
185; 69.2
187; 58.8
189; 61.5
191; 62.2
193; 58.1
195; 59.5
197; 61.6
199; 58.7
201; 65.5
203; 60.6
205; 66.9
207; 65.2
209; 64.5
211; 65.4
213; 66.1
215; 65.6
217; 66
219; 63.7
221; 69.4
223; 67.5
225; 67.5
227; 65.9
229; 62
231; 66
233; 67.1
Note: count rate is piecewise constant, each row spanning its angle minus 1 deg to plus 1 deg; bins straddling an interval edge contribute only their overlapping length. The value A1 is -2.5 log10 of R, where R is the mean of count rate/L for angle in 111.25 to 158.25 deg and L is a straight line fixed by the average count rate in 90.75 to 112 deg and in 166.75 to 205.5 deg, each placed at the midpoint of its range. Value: 0.25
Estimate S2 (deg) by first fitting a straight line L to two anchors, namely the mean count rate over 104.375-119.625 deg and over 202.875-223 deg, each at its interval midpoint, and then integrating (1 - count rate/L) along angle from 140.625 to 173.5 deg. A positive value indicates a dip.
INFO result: 1.6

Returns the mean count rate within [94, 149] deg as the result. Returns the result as 51.9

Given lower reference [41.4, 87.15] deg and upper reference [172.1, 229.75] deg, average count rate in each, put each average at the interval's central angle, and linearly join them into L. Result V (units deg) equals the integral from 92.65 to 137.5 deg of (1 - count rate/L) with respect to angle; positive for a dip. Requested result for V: 8.9 deg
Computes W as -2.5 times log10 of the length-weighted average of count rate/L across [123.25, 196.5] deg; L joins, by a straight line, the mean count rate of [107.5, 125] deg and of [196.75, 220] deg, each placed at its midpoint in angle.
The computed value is 0.05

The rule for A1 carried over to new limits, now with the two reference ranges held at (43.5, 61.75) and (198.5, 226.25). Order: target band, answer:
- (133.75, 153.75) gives 0.26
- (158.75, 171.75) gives 0.09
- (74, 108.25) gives 0.01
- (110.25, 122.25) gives 0.26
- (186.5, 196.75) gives 0.09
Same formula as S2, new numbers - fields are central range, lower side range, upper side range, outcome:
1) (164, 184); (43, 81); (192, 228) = 1.2 deg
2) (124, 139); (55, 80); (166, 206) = 5.2 deg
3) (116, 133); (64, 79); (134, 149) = 3.4 deg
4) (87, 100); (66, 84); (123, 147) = -1.1 deg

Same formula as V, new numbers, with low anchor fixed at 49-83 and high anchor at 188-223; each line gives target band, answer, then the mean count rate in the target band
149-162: 1.07 deg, 59.2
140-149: 1.72 deg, 52.4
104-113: 0.72 deg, 60.1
